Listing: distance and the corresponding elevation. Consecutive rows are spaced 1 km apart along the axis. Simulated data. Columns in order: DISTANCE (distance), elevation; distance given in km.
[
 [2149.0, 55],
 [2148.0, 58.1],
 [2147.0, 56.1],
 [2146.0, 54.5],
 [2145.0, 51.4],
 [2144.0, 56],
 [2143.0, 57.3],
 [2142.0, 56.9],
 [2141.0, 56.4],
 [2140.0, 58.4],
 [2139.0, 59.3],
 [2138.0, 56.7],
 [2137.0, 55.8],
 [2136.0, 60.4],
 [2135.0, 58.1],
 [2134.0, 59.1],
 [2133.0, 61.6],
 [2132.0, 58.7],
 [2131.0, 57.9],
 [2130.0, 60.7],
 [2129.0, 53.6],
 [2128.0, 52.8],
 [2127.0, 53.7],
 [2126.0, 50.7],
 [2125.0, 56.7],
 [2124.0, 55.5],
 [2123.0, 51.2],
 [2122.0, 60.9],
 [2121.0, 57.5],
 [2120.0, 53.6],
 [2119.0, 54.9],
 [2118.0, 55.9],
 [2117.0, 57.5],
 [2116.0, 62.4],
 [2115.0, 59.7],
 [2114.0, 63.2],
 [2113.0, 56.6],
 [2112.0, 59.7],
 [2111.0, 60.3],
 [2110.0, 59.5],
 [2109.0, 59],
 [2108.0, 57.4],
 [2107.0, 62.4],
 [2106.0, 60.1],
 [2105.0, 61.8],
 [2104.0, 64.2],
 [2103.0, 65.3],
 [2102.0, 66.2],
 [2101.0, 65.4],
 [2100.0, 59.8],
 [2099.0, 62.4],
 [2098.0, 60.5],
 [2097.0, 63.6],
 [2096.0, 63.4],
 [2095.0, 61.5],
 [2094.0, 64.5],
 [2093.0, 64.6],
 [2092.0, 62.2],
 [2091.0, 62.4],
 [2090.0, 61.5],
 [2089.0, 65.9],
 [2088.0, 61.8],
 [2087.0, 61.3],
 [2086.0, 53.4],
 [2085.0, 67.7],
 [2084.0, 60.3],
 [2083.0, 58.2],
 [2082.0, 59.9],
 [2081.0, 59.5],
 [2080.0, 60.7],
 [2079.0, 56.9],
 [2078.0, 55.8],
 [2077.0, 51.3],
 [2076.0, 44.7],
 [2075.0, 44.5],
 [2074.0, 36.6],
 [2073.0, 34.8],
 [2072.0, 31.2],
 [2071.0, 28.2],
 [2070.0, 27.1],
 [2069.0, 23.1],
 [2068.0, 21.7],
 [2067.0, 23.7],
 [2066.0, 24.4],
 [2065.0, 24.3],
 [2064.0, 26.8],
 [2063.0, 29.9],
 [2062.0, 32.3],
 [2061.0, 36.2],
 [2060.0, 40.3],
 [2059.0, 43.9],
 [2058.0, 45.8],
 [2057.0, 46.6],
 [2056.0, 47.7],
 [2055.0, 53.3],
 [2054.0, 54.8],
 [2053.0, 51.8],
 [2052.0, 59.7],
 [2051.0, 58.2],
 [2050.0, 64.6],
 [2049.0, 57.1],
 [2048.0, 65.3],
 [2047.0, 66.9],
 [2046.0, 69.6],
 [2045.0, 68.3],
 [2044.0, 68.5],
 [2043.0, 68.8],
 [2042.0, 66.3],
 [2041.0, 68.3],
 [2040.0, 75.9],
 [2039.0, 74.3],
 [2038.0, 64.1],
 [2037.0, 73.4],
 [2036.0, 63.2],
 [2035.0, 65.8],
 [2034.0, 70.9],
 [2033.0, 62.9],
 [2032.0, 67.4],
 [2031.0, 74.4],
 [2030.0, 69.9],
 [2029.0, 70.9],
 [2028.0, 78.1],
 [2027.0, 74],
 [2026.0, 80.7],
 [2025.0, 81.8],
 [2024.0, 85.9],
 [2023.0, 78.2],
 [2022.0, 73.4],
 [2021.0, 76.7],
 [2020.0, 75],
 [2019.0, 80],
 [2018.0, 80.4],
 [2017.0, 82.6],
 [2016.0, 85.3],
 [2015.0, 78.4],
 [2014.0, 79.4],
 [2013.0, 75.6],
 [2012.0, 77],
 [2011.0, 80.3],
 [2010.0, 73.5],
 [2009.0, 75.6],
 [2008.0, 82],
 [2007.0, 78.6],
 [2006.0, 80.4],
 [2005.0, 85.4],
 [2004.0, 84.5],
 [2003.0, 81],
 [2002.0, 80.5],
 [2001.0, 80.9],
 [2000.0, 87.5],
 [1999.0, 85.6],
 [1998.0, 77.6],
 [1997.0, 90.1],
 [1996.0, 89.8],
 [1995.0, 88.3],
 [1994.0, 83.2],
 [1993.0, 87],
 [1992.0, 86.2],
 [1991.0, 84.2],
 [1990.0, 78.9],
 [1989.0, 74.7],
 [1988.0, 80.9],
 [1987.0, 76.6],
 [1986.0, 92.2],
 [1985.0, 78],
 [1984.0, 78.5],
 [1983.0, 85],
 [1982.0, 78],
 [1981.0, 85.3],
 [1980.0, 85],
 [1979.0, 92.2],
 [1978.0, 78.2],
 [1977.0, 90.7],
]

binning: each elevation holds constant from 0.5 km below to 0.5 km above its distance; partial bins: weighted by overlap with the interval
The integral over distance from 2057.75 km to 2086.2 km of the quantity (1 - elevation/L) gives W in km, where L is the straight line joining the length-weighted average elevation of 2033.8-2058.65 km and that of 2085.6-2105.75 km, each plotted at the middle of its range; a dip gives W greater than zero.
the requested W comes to 9.7 km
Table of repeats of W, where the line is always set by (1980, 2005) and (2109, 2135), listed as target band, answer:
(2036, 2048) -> 0.7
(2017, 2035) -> 0.3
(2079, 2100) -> 0.7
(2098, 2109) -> -0.2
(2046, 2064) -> 5.3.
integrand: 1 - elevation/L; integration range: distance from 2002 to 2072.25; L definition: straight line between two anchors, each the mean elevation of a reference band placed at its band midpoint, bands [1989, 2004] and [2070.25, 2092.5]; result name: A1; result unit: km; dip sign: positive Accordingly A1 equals 7.64 km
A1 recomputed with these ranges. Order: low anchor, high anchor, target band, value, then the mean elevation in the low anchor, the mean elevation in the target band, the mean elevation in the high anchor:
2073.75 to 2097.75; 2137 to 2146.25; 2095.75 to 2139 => -1.2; 58.7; 59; 56.3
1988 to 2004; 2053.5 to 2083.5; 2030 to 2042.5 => -1.9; 83.6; 68.9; 40.8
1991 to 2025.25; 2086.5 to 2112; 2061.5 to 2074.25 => 7.6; 81.4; 27.8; 62.2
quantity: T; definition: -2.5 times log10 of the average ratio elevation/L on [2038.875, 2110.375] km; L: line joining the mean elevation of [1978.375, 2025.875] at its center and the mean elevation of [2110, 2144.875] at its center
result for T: 0.239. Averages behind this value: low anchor 81.6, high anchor 57.3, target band 53.9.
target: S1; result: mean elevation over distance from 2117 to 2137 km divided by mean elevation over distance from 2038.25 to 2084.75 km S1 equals 1.14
